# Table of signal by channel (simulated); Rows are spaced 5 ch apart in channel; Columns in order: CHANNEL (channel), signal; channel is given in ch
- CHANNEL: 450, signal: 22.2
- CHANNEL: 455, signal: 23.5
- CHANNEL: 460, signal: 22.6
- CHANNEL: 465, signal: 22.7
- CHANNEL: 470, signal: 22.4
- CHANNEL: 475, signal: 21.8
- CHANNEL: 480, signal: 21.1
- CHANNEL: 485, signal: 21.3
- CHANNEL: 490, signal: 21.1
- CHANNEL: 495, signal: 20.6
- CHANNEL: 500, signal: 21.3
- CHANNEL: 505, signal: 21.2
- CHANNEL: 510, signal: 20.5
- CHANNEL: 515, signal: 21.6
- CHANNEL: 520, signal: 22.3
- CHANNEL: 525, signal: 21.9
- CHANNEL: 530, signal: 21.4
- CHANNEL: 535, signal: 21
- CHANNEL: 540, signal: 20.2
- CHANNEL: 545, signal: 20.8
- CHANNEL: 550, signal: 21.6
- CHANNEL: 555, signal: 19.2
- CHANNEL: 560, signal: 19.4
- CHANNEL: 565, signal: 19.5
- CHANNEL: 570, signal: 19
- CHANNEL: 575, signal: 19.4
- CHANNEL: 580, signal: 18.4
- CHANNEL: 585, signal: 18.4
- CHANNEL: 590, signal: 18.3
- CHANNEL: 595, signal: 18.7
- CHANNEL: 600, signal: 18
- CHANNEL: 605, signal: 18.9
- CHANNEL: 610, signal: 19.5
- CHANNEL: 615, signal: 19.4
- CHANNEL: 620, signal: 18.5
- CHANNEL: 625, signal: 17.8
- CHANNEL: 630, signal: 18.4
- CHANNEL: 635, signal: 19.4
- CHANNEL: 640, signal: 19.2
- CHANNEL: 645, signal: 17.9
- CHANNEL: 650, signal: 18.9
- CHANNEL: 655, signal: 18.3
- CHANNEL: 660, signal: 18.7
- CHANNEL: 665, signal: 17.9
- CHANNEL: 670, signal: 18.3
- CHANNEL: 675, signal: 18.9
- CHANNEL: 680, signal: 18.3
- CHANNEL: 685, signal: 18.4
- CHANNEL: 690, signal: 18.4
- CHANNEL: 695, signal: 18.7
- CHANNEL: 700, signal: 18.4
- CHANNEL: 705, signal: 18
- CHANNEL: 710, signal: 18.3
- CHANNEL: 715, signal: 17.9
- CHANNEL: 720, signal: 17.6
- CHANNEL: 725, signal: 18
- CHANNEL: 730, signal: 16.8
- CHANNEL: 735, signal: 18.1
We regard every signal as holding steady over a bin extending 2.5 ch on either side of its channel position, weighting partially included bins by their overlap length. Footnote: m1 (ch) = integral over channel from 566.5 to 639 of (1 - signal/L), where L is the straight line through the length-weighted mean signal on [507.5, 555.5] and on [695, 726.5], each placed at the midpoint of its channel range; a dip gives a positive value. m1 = 4.3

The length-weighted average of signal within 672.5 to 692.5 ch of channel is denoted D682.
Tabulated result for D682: 18.5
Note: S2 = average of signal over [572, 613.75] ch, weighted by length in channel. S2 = 18.7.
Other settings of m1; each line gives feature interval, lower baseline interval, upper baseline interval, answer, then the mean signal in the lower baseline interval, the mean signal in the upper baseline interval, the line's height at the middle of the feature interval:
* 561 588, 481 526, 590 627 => 0.78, 21.3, 18.7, 19.5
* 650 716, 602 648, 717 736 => -1.02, 18.8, 17.6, 18.1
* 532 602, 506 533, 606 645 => 3.01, 21.5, 18.8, 20.3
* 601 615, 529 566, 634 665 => 0.17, 20.4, 18.6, 19.3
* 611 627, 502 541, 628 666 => 0.45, 21.3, 18.6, 19.2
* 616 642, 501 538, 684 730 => 1.04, 21.4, 18.1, 19.5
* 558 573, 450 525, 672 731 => 0.84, 21.7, 18.2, 20.4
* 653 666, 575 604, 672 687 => 0.12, 18.5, 18.5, 18.5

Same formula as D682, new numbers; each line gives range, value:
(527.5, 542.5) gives 20.9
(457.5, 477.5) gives 22.4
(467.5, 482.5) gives 21.8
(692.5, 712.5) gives 18.4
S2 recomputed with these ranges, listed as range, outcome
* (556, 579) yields 19.3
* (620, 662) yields 18.6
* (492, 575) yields 20.7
